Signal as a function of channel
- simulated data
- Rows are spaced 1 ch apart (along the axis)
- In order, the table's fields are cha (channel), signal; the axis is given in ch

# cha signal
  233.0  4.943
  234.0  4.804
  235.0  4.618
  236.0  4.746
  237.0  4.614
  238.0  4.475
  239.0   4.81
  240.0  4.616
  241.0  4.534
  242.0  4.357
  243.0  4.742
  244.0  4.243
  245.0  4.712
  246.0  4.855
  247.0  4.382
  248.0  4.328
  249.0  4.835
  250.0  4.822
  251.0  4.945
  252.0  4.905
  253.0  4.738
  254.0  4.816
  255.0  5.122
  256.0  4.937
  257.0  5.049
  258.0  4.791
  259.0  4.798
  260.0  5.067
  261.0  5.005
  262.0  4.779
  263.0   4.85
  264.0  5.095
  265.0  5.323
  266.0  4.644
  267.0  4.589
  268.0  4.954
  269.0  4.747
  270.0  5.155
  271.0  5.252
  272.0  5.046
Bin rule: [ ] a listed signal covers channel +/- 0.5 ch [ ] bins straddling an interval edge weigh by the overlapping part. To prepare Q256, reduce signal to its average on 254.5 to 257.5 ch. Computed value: 5.04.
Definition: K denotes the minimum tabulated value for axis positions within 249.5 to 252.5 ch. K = 4.822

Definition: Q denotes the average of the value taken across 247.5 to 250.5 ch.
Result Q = 4.66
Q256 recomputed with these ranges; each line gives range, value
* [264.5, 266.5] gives 4.98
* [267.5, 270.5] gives 4.95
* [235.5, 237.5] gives 4.68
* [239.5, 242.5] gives 4.5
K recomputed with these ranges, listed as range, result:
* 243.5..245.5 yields 4.243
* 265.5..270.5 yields 4.589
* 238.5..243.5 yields 4.357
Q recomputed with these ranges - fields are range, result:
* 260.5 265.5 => 5.01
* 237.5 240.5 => 4.63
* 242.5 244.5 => 4.49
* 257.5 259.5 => 4.79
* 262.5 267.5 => 4.9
